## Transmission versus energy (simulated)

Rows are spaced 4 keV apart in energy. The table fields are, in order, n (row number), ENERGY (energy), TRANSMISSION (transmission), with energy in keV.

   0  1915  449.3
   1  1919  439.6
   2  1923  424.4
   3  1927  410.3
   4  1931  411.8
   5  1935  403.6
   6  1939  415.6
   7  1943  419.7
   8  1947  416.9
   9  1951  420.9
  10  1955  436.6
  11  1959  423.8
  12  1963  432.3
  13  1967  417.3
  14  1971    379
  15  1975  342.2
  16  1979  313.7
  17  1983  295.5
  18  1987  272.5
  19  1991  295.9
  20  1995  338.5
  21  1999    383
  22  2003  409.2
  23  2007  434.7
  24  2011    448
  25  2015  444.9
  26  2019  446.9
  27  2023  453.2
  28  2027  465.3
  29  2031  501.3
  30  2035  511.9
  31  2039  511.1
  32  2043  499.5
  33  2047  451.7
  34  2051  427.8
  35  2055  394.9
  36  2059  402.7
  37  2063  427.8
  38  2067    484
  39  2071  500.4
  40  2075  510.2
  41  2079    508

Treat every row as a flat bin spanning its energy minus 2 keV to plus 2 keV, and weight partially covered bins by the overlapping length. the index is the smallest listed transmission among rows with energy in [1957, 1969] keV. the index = 417.3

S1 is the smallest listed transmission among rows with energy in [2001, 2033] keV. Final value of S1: 409.2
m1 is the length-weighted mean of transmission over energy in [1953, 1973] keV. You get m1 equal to 418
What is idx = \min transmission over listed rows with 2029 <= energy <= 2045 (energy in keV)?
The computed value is 499.5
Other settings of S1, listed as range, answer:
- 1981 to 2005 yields 272.5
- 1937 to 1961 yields 415.6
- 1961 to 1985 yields 295.5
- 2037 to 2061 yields 394.9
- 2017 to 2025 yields 446.9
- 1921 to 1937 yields 403.6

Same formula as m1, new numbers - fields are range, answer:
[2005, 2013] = 441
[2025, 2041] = 497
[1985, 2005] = 340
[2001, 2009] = 422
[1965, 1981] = 363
